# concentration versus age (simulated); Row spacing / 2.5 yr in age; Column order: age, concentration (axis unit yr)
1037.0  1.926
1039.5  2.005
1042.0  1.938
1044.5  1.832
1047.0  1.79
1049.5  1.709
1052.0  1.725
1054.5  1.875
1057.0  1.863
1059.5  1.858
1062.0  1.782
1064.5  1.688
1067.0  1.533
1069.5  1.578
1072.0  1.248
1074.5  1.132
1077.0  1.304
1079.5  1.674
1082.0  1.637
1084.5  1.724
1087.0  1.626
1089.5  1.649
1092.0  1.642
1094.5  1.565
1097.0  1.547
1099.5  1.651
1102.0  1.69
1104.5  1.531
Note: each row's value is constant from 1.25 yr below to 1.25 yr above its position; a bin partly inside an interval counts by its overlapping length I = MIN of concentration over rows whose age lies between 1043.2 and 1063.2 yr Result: 1.709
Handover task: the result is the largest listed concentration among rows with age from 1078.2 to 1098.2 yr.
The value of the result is 1.724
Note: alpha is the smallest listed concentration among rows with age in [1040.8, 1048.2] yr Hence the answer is 1.79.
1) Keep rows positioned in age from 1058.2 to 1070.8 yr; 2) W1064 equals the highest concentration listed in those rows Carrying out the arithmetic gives 1.858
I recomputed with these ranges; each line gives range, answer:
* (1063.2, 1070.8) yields 1.533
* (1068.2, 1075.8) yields 1.132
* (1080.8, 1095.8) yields 1.565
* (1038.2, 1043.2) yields 1.938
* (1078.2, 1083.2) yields 1.637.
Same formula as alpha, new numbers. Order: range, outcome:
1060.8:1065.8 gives 1.688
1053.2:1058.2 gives 1.863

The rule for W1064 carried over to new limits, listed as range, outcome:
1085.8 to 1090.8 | 1.649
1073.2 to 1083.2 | 1.674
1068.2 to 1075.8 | 1.578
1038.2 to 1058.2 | 2.005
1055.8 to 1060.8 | 1.863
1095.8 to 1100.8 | 1.651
